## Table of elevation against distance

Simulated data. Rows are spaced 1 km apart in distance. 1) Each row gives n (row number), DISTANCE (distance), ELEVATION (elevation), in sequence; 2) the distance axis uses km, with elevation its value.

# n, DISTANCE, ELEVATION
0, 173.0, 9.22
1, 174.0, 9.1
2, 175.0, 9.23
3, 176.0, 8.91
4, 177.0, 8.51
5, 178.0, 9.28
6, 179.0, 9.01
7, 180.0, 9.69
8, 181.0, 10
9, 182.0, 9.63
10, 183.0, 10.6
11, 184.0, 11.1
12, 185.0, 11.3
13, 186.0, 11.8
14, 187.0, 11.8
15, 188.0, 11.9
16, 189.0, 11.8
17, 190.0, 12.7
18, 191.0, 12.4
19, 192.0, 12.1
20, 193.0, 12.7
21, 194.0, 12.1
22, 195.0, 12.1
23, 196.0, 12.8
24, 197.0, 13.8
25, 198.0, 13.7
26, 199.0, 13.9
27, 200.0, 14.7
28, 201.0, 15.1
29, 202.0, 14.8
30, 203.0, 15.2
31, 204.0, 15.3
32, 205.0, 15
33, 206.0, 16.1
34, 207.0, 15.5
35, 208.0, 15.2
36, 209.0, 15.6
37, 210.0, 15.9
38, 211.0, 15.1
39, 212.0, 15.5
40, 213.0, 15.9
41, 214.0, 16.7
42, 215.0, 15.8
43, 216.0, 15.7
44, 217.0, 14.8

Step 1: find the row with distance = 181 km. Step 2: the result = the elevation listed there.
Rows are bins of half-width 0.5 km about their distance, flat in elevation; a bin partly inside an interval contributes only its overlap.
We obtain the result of 10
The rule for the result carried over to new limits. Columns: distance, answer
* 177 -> 8.51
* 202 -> 14.8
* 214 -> 16.7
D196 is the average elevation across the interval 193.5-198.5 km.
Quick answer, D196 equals 12.9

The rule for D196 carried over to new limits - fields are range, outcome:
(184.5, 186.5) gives 11.6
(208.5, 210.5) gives 15.8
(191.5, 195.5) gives 12.2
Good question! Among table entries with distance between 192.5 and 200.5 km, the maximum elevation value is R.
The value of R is 14.7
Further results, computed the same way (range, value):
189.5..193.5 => 12.7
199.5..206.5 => 16.1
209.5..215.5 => 16.7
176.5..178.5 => 9.28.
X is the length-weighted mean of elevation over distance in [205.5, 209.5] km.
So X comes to 15.6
